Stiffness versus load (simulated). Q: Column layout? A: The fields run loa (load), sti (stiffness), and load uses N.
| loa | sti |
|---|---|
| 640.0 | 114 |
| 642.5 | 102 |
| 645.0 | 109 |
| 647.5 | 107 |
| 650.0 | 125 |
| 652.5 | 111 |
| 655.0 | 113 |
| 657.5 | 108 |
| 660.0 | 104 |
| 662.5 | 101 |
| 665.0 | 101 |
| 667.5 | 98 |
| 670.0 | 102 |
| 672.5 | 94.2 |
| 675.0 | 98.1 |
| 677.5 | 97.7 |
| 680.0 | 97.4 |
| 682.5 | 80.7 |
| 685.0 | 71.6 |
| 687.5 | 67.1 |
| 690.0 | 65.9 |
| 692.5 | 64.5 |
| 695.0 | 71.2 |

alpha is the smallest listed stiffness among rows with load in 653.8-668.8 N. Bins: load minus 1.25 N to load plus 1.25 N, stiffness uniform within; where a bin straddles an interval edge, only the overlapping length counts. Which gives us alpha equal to 98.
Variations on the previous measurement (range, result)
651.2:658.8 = 108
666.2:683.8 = 80.7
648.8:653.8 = 111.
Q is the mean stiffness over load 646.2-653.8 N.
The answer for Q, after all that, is 114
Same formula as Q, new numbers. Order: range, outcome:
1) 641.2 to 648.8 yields 106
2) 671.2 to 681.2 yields 96.9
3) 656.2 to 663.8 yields 104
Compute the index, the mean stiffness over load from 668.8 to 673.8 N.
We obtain 98.1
